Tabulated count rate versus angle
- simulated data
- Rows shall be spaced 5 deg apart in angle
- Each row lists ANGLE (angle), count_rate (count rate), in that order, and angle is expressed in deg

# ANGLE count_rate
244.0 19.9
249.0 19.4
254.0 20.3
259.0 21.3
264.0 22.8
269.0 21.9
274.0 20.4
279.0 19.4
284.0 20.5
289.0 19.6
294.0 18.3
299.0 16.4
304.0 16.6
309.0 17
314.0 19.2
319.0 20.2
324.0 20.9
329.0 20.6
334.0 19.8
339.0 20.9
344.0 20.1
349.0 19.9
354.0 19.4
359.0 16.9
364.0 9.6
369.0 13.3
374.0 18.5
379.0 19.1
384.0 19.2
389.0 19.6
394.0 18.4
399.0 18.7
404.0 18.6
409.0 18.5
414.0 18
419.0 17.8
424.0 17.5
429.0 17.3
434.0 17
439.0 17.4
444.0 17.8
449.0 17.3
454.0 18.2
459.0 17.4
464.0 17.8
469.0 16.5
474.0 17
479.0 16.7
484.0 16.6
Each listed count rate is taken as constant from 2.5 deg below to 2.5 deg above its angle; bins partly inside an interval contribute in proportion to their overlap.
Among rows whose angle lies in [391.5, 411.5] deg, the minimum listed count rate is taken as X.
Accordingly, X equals 18.4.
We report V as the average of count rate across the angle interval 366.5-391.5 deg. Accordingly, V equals 17.9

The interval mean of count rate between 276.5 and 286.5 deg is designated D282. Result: 19.9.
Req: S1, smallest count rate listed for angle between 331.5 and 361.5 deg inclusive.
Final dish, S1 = 16.9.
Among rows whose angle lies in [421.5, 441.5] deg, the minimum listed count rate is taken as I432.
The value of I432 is 17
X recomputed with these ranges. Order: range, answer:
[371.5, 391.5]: 18.5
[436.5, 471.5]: 16.5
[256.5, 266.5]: 21.3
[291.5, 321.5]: 16.4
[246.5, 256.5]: 19.4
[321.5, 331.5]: 20.6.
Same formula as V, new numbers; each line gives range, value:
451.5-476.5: 17.4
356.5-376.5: 14.6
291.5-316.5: 17.5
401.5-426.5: 18.1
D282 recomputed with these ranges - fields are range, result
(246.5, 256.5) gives 19.9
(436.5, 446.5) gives 17.6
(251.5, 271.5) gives 21.6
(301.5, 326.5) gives 18.8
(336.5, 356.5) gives 20.1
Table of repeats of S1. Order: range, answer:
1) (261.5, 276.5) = 20.4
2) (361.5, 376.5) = 9.6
